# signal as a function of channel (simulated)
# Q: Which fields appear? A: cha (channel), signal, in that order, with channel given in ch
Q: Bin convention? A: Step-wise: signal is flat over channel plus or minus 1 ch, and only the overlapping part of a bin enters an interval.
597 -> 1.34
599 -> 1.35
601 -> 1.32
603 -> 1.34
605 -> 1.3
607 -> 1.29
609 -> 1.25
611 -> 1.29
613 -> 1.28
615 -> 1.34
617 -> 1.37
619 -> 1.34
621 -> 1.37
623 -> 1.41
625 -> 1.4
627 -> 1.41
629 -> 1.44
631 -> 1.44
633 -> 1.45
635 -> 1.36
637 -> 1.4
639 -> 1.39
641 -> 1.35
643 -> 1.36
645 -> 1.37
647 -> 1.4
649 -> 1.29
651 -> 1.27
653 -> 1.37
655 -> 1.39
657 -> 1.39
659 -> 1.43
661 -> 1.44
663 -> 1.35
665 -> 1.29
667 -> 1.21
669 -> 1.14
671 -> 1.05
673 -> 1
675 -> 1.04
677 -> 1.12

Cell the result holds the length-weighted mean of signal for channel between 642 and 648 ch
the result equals 1.38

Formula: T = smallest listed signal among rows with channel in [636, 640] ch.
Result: 1.39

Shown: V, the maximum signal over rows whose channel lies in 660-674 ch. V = 1.44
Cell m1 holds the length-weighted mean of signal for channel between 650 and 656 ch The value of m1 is 1.34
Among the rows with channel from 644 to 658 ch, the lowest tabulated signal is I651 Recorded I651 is 1.27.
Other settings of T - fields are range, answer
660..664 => 1.35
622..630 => 1.4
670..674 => 1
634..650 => 1.29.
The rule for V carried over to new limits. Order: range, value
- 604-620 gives 1.37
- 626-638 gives 1.45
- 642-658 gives 1.4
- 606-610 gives 1.29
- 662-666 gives 1.35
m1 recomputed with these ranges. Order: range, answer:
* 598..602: 1.33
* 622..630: 1.42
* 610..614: 1.29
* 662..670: 1.25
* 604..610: 1.28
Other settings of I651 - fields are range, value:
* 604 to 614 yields 1.25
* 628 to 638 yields 1.36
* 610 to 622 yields 1.28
